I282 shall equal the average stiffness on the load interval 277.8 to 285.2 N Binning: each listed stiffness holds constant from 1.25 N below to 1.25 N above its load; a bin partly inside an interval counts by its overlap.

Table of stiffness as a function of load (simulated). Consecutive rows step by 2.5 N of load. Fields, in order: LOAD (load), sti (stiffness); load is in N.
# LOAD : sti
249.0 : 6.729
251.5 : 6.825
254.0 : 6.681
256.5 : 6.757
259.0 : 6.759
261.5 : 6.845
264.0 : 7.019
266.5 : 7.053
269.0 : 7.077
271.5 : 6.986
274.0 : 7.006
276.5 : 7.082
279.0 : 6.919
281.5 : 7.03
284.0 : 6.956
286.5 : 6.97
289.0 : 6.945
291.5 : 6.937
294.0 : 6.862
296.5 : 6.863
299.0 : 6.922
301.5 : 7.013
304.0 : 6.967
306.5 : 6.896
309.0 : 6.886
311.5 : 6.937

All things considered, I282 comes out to 6.97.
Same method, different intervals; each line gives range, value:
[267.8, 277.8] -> 7.04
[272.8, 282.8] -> 7.01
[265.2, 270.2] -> 7.06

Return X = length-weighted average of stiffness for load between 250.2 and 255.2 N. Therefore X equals 6.75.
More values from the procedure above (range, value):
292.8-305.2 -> 6.93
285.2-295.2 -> 6.93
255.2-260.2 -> 6.76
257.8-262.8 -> 6.8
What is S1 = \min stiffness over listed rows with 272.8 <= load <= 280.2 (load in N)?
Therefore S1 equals 6.919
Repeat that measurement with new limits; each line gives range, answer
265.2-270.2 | 7.053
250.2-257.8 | 6.681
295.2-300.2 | 6.863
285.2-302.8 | 6.862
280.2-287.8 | 6.956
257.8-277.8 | 6.759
